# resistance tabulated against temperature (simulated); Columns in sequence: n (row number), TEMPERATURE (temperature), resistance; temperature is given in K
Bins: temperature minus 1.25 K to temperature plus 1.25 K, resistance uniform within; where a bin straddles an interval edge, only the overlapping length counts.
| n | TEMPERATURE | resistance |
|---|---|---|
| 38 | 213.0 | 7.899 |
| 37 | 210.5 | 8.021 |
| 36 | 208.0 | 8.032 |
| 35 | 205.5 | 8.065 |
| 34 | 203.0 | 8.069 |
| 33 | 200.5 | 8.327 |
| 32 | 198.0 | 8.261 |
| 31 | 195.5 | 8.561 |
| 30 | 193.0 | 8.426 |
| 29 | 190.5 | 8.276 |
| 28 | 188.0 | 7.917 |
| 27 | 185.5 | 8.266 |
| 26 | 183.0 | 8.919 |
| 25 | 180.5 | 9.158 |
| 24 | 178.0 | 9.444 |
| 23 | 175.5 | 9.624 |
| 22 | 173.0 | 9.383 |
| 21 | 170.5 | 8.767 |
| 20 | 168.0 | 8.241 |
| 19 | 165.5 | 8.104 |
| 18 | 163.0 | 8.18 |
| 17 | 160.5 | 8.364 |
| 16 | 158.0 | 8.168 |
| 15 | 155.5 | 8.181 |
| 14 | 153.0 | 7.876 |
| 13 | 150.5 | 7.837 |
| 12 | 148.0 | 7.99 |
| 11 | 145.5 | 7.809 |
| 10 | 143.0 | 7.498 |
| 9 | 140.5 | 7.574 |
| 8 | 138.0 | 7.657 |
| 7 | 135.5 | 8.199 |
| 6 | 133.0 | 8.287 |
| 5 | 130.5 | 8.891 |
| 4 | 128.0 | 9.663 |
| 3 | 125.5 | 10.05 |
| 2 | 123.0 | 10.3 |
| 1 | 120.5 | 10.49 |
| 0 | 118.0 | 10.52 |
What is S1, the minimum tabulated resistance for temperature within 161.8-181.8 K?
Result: 8.104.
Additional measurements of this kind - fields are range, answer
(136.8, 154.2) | 7.498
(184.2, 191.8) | 7.917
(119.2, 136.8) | 8.199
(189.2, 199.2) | 8.261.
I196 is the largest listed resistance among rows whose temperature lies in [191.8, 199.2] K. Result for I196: 8.561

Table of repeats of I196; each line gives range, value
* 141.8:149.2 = 7.99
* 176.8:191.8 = 9.444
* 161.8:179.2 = 9.624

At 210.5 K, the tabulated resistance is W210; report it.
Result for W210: 8.021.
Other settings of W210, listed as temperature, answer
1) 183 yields 8.919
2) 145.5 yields 7.809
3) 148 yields 7.99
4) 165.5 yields 8.104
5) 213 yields 7.899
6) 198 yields 8.261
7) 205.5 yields 8.065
